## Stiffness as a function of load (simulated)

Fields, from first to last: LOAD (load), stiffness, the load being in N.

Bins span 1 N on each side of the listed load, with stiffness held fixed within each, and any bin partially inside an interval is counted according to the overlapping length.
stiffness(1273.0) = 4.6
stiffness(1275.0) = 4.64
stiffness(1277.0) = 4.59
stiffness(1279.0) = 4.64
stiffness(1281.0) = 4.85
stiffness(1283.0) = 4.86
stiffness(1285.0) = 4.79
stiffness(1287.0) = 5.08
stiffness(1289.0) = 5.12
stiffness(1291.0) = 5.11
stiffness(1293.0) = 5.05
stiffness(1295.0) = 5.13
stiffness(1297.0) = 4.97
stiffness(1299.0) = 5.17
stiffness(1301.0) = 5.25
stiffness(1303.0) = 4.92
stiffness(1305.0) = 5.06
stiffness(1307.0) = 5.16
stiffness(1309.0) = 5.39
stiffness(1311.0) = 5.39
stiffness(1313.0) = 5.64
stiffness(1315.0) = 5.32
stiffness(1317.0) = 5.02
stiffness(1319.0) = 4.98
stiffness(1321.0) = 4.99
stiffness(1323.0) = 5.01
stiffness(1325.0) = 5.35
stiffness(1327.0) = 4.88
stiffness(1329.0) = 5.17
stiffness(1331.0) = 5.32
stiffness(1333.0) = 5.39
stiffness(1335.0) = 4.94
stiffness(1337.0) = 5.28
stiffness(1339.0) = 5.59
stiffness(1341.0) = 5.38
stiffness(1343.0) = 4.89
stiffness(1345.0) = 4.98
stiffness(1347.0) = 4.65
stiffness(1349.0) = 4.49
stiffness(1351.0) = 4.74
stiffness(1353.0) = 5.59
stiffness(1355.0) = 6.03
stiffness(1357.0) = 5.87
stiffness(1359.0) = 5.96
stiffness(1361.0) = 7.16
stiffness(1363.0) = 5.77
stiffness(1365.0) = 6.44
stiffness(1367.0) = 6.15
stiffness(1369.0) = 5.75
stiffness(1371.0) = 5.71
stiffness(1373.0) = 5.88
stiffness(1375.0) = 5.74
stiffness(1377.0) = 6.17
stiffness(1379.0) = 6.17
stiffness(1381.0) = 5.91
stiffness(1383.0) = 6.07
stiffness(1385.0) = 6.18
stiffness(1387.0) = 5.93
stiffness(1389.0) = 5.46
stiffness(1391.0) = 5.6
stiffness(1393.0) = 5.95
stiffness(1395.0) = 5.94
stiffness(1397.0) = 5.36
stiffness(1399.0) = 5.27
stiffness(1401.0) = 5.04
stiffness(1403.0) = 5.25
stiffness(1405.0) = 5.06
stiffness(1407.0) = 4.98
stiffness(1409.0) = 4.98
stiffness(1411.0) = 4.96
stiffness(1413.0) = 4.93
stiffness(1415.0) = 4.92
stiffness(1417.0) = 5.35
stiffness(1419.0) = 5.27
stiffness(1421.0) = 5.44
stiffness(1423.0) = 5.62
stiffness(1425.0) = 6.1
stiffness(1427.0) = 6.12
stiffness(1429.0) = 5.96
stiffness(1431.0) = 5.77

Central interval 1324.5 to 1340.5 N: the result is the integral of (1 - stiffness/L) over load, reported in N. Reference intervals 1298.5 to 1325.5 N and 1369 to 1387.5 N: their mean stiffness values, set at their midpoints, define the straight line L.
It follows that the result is 0.5 N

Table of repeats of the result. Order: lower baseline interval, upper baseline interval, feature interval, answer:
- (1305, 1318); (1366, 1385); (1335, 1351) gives 1.7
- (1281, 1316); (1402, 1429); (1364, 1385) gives -3.0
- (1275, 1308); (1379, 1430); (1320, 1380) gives -2.9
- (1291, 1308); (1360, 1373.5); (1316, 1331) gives 1.1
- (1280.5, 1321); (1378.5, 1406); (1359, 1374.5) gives -1.7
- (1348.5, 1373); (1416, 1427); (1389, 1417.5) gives 2.1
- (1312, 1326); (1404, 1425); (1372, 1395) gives -3.2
